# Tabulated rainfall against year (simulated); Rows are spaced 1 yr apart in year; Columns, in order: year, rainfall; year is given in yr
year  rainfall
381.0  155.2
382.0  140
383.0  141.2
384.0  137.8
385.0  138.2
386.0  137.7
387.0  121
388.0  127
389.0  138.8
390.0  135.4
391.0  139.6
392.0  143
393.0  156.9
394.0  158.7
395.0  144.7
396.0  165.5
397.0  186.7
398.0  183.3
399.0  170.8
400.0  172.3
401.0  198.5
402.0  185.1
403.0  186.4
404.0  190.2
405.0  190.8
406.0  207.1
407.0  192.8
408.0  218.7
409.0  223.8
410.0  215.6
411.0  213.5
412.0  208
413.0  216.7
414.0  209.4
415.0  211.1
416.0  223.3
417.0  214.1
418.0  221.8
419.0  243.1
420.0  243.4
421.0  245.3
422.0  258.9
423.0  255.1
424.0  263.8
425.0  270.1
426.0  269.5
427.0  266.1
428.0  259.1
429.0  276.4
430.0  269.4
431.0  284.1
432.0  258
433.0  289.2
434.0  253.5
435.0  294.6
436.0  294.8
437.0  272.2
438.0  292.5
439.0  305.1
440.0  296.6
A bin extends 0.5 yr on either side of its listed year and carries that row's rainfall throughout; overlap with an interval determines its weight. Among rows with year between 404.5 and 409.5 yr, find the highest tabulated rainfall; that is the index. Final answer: 223.8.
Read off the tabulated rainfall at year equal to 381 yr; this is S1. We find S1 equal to 155.2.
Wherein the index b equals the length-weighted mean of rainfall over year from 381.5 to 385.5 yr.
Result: 139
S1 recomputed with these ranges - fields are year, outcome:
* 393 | 156.9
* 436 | 294.8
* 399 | 170.8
